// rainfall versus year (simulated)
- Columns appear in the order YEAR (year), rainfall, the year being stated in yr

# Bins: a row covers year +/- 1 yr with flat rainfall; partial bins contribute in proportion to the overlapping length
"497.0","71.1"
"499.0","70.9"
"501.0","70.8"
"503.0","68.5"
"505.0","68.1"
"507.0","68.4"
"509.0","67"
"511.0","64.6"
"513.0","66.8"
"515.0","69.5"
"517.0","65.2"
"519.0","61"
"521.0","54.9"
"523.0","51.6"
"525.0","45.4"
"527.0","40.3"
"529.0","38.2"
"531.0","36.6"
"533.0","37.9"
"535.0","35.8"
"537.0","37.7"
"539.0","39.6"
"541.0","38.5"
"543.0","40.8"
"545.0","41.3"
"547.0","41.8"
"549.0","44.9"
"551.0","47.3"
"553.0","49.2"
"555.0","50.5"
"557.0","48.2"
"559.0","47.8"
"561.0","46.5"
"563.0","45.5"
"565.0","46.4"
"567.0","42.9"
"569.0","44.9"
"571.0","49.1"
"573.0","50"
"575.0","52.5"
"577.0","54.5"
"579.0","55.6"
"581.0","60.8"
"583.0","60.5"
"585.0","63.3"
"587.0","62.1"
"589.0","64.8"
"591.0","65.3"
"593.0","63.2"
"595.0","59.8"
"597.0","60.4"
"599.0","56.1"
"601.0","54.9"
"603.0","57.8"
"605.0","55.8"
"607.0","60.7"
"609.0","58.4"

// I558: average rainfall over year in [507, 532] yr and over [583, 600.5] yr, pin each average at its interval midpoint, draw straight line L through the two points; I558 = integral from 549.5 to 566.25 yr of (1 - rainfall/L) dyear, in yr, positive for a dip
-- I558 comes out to 3.21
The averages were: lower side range 55.6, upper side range 61.6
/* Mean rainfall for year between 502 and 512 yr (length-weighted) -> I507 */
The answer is 67.3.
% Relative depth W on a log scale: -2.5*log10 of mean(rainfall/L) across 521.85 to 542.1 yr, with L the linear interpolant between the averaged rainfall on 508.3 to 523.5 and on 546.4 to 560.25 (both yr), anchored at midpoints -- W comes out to 0.362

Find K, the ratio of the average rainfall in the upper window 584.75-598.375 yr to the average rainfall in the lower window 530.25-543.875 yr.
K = 1.64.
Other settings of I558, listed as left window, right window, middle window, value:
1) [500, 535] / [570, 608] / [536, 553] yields 4.6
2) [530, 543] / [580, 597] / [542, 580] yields 1.4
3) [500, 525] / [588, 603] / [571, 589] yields 1.1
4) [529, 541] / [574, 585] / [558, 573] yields 1.4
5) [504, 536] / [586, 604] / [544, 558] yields 2.7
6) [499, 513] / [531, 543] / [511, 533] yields 0.2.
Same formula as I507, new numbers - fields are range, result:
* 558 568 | 45.8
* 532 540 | 37.8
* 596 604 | 57.3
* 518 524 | 55.8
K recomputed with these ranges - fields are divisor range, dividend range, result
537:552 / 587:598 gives 1.50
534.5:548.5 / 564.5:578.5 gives 1.23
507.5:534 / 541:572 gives 0.84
